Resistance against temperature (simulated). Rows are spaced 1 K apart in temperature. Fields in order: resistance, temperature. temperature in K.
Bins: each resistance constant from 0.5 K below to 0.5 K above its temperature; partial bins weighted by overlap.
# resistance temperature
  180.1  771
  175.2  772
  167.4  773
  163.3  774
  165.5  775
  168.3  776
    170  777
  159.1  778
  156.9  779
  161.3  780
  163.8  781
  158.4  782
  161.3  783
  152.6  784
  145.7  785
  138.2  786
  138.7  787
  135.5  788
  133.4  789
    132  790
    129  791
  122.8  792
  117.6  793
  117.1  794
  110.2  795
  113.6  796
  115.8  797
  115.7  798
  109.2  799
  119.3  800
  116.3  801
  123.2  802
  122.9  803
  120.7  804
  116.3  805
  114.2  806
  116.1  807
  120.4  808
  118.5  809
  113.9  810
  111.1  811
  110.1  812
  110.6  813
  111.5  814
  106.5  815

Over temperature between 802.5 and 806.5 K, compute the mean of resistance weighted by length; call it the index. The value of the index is 119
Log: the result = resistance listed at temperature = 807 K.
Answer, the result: 116.1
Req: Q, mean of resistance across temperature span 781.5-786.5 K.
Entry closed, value 151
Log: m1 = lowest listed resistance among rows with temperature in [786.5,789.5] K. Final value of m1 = 133.4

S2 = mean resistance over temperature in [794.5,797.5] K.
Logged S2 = 113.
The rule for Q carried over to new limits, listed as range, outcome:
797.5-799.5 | 112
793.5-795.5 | 114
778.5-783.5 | 160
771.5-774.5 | 169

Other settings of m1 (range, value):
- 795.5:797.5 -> 113.6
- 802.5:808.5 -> 114.2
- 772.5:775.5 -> 163.3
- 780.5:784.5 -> 152.6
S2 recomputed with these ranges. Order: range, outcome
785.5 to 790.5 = 136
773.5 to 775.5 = 164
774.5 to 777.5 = 168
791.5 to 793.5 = 120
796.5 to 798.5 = 116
